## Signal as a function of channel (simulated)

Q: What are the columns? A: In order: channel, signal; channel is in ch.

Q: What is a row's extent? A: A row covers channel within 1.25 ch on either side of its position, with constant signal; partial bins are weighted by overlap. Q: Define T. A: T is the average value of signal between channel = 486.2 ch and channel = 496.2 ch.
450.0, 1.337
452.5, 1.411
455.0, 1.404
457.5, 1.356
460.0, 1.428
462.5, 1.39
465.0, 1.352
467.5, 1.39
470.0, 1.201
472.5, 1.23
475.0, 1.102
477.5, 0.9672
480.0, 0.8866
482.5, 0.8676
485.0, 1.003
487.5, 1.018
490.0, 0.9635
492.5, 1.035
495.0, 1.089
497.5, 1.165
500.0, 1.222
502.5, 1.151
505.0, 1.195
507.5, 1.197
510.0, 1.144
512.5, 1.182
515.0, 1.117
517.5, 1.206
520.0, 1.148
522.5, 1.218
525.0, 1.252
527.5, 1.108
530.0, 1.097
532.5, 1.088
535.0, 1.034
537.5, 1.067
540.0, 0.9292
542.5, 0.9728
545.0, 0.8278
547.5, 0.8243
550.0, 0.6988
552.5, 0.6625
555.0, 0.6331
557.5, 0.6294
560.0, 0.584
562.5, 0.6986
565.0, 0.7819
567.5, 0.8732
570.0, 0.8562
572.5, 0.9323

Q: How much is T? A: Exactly 1.03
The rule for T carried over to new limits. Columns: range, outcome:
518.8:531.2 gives 1.16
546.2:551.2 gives 0.763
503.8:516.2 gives 1.17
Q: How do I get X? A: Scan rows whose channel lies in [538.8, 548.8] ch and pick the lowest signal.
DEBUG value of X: 0.8243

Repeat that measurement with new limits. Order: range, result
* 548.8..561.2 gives 0.584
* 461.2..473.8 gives 1.201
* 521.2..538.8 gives 1.034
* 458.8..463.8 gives 1.39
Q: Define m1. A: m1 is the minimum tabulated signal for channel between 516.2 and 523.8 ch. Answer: 1.148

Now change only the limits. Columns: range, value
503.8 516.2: 1.117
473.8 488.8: 0.8676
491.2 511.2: 1.035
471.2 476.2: 1.102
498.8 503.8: 1.151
